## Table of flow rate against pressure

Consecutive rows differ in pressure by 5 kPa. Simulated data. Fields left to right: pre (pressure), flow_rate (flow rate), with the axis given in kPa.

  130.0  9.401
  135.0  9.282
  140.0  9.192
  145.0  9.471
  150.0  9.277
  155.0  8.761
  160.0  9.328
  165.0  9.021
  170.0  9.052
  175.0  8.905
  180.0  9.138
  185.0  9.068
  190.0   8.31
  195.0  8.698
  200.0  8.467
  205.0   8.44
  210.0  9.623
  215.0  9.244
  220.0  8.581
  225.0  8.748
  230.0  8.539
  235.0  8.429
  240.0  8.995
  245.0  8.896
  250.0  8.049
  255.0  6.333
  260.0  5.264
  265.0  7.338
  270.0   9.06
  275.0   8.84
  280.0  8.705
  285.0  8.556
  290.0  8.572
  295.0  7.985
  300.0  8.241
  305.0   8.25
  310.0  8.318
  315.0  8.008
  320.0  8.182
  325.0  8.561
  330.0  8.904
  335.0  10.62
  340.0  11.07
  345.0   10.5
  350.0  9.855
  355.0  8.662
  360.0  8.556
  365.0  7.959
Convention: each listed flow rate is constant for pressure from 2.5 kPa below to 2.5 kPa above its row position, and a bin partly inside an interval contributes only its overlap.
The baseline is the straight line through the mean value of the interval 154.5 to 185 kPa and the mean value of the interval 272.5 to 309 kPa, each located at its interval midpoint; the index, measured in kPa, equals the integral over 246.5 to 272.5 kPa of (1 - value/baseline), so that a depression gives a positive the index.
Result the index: 4.0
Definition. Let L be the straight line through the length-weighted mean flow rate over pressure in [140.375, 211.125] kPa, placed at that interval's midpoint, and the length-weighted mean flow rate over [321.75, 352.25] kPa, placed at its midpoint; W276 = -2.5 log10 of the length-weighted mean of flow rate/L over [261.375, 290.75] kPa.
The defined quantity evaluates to 0.14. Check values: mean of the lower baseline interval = 8.96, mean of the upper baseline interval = 9.88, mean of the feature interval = 8.38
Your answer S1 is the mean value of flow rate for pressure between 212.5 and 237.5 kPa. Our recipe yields 8.71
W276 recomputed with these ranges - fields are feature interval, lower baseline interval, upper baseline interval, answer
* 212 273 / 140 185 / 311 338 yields 0.108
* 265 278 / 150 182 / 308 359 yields 0.067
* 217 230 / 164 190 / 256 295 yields -0.021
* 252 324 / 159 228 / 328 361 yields 0.185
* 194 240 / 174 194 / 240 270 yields -0.072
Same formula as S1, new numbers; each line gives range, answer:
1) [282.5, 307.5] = 8.32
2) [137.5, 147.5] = 9.33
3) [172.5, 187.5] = 9.04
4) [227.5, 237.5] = 8.48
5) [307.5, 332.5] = 8.39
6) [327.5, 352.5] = 10.2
